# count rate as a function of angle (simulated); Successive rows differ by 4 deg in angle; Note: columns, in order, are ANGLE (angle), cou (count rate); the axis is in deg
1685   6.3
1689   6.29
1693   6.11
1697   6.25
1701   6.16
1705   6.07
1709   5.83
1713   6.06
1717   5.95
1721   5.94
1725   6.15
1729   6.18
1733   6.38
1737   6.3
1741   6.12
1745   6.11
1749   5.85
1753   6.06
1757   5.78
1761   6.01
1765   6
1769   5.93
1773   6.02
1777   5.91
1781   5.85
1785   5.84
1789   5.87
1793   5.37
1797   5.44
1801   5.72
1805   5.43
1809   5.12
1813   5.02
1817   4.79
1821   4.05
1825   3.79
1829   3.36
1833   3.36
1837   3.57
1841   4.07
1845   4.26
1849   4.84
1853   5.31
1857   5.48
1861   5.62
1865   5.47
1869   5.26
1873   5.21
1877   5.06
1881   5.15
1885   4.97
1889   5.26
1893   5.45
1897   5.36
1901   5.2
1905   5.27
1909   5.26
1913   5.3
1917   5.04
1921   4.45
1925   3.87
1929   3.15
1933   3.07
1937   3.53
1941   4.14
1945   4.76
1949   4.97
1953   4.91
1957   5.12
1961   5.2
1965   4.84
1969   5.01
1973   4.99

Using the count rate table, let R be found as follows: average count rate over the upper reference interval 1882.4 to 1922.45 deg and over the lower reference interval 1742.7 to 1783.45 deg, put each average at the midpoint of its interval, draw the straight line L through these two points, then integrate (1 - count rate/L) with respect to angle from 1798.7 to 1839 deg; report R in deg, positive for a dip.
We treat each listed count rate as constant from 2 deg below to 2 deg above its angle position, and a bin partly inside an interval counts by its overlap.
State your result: 8.7 deg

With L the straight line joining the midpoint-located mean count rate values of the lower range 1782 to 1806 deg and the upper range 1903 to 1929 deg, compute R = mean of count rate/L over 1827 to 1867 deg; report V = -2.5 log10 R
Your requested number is 0.154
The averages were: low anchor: 5.63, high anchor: 4.73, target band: 4.53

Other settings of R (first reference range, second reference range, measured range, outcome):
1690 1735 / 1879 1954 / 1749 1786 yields -1.4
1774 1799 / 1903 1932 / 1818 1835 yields 5.3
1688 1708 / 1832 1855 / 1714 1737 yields -1.3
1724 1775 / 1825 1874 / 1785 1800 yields -0.5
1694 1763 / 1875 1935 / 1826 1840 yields 4.8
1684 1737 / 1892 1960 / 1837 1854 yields 2.4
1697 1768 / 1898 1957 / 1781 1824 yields 2.0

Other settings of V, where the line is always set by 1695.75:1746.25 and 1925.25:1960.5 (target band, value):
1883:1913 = -0.142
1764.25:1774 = -0.051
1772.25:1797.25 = -0.037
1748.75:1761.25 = -0.018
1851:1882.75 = -0.095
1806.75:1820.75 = 0.098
